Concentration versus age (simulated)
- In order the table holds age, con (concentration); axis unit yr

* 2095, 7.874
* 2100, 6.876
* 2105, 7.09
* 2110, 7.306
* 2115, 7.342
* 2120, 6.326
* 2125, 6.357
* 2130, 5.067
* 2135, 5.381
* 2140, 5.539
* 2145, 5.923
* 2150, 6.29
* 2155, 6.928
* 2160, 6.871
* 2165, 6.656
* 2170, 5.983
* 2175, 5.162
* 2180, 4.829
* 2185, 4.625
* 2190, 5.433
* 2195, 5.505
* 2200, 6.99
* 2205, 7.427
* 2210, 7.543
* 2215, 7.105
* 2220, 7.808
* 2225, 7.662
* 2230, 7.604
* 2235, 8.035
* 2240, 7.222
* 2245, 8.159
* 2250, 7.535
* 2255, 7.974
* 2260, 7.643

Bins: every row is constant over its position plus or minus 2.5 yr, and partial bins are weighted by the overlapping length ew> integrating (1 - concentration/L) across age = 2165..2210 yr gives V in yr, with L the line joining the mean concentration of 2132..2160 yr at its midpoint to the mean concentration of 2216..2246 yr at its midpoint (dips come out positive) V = 6.4 yr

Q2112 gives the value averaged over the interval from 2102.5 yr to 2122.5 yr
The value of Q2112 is 7.02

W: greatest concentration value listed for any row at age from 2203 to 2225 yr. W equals 7.808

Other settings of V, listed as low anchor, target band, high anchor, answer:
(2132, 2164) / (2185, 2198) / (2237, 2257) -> 2.82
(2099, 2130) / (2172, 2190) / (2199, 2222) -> 5.53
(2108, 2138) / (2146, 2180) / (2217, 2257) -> 2.93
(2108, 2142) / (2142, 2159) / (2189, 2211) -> -0.20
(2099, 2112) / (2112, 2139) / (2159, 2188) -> 2.42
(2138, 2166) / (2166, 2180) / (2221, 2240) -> 2.42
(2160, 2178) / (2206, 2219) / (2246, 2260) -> -0.86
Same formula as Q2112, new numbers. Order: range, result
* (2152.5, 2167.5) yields 6.82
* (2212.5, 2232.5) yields 7.54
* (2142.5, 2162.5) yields 6.5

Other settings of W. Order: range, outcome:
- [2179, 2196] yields 5.505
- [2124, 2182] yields 6.928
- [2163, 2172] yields 6.656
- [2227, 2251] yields 8.159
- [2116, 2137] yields 6.357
